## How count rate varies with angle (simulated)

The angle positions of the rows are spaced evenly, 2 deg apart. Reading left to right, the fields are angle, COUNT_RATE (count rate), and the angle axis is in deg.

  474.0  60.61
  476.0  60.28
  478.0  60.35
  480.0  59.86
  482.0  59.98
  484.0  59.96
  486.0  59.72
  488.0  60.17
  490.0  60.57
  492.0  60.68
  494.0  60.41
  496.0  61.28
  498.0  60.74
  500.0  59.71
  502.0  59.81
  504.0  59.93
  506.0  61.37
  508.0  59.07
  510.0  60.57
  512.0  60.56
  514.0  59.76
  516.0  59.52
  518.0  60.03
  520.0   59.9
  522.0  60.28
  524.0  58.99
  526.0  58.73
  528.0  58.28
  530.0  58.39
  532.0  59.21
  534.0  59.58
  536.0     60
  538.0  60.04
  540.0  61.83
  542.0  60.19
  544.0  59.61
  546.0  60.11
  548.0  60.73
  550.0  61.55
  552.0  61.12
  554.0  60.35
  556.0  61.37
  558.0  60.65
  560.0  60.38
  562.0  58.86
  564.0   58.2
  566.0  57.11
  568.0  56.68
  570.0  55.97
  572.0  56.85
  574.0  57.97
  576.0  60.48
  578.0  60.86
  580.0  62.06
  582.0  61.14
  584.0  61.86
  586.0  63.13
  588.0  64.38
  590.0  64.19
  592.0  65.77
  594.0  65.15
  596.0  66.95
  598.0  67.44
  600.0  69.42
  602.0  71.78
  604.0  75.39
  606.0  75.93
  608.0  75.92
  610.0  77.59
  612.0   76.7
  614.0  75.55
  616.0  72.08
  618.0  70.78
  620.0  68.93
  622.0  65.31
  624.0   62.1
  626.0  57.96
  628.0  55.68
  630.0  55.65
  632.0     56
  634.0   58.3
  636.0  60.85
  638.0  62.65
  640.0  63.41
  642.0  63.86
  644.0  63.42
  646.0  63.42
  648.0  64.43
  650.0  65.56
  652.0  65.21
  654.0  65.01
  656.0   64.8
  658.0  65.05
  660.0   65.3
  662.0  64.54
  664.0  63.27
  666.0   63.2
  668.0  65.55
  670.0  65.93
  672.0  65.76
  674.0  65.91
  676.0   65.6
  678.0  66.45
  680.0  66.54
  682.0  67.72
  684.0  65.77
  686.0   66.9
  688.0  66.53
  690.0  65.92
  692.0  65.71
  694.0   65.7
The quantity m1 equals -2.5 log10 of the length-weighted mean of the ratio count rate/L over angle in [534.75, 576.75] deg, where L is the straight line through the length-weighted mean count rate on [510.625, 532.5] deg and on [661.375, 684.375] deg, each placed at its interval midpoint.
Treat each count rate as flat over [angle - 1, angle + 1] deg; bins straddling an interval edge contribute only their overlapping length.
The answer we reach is 0.023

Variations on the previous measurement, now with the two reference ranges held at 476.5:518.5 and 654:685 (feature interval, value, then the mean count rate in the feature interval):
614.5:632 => 0.01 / 63.5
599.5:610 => -0.17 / 74.3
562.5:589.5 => 0.05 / 59.8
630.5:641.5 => 0.07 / 60.2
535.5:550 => 0.02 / 60.5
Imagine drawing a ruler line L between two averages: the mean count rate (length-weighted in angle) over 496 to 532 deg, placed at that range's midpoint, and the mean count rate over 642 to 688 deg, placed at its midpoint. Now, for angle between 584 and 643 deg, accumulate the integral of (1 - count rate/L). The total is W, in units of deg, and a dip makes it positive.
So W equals -2.88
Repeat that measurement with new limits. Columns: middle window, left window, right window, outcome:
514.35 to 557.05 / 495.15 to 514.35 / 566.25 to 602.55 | 0.9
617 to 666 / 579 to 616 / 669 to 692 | 3.3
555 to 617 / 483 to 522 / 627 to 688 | -2.9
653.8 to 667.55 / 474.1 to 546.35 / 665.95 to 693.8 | 0.2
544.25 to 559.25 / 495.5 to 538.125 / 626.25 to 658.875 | -0.1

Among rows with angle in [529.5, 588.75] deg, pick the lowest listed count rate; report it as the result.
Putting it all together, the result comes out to 55.97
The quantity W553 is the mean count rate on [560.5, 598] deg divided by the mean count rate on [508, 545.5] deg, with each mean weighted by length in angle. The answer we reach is 1.0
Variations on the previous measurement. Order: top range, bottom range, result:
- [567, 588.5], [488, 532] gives 1.00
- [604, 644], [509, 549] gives 1.11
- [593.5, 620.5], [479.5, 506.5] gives 1.20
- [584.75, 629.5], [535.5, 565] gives 1.13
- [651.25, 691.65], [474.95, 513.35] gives 1.09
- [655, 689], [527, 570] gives 1.10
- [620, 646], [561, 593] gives 1.01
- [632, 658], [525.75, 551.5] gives 1.05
